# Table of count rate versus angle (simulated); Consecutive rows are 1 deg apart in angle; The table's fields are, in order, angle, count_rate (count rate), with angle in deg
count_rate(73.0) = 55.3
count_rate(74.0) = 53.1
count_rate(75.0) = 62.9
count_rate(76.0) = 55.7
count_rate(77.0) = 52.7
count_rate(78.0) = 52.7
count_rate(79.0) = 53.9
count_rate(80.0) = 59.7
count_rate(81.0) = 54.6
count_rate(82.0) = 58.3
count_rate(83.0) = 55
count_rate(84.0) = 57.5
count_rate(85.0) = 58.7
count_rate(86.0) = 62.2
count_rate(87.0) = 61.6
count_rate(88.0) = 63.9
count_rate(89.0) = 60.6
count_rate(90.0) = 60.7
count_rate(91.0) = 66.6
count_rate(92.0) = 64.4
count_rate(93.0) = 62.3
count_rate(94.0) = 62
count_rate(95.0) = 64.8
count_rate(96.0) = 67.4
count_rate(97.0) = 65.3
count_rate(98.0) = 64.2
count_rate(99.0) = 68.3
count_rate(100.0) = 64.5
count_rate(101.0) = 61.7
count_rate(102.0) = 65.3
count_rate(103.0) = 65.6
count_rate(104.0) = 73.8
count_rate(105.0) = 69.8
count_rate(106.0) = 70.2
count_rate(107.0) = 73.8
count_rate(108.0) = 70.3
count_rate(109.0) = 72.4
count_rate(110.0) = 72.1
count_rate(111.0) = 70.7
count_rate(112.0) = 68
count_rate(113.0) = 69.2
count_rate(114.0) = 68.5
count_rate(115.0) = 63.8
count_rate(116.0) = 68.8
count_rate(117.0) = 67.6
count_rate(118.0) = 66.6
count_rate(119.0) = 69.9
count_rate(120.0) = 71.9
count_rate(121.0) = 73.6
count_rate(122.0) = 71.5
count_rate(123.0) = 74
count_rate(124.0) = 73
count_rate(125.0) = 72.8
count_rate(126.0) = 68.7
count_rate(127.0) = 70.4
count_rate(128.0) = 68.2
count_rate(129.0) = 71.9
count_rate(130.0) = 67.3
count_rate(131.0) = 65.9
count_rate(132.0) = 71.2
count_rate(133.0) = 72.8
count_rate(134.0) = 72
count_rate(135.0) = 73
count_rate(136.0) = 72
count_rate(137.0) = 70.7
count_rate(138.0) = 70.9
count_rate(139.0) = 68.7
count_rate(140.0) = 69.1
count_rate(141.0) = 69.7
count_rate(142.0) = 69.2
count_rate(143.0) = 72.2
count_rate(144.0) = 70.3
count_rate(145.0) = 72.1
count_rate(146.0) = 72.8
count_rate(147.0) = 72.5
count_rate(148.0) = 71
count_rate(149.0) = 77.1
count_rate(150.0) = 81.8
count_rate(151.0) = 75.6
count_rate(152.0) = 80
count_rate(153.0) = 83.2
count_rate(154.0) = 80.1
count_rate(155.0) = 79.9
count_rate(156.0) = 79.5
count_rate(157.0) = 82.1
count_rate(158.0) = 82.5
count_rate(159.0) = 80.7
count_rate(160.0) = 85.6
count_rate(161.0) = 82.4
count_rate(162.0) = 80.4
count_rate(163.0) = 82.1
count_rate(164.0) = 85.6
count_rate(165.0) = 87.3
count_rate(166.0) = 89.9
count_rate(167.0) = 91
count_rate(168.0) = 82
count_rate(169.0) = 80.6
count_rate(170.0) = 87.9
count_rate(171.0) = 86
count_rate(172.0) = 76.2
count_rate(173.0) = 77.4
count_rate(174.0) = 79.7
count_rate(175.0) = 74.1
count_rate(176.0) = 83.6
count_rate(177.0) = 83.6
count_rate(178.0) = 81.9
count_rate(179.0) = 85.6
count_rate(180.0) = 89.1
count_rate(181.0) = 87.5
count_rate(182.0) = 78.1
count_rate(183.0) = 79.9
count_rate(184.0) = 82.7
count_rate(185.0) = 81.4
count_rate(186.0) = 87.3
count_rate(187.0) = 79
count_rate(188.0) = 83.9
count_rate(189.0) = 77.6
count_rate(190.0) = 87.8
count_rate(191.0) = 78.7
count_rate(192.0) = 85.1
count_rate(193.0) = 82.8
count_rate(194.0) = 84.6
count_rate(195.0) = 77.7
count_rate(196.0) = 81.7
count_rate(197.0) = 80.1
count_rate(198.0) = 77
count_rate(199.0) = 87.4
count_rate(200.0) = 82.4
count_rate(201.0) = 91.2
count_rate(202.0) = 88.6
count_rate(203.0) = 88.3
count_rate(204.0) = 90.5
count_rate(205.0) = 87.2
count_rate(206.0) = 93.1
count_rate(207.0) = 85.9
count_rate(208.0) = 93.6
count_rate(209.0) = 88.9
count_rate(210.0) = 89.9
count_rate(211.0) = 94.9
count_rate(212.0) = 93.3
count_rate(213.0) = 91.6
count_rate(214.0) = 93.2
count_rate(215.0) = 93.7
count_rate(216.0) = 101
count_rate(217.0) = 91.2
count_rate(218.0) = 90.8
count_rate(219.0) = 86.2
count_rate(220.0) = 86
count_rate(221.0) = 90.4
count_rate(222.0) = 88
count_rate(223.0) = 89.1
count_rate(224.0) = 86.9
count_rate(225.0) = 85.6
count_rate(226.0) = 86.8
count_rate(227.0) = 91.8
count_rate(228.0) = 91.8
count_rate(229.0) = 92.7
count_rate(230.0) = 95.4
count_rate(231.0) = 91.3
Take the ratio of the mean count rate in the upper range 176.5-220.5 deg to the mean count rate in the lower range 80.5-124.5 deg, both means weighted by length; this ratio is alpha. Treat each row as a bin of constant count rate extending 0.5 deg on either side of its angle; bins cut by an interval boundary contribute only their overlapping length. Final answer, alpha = 1.30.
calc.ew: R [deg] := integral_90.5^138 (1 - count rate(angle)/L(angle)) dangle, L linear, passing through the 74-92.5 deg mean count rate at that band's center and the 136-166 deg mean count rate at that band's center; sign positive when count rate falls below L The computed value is -1.3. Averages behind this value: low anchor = 58.8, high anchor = 77.2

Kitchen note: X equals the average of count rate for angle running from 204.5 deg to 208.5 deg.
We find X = 90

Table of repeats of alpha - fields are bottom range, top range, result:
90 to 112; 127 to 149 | 1.05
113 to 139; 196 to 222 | 1.27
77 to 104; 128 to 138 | 1.15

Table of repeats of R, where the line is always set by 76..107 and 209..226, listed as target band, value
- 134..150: 0.41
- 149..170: -1.36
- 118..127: -0.29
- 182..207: 0.44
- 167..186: -0.25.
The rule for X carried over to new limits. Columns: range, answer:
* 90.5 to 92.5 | 65.5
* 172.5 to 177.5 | 79.7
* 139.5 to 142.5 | 69.3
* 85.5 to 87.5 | 61.9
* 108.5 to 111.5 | 71.7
